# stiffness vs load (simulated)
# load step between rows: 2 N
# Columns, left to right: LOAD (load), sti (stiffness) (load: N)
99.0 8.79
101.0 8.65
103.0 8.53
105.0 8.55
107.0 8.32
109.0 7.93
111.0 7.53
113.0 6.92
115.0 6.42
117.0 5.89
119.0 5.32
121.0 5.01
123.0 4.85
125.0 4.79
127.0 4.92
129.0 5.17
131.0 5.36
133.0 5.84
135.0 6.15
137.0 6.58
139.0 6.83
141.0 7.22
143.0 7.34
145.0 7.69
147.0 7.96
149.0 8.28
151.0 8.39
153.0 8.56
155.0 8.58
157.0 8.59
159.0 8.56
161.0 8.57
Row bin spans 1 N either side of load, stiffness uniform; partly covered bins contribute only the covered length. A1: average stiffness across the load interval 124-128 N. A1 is 4.86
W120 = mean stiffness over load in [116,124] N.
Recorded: 5.27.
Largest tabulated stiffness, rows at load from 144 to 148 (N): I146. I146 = 7.96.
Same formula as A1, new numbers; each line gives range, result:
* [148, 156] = 8.45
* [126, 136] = 5.49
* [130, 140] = 6.15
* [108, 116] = 7.2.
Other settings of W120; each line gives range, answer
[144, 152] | 8.08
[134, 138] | 6.37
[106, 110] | 8.12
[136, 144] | 6.99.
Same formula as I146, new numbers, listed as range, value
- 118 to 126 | 5.32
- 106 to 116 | 8.32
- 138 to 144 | 7.34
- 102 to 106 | 8.55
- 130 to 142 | 7.22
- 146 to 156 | 8.58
